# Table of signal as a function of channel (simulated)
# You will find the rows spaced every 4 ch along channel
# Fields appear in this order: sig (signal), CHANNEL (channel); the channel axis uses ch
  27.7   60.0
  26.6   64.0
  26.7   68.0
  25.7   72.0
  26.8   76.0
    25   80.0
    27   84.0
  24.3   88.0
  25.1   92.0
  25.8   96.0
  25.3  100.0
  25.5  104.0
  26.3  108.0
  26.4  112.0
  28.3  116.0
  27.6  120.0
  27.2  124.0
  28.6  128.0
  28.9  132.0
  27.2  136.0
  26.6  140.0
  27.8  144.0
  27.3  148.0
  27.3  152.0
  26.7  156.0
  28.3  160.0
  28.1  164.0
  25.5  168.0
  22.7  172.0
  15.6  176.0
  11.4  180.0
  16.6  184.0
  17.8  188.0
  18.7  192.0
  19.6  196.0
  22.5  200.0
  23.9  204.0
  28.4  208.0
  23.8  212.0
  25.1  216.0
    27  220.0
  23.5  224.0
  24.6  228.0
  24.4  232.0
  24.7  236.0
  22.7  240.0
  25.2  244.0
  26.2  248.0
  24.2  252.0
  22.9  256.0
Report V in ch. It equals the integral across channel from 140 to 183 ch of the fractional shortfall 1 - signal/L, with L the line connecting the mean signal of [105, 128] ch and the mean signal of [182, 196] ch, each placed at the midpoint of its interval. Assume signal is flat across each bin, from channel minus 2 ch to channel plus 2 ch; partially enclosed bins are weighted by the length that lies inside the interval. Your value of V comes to -4.7 ch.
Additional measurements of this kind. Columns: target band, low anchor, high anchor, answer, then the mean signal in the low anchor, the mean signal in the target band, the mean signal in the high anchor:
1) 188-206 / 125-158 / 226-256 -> 3.5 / 27.5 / 20.8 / 24.5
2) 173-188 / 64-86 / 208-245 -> 5.8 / 26.3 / 15.5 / 24.7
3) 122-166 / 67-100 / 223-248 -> -4.3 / 25.7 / 27.6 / 24.4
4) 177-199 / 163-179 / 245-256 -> 5.4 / 21.9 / 17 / 24.8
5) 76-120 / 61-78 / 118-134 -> 2.1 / 26.5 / 26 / 28.1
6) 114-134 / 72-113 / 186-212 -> -2.8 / 25.7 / 28.1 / 22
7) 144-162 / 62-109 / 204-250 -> -1.4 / 25.8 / 27.4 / 25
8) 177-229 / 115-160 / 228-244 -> 7.5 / 27.6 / 21.6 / 24.2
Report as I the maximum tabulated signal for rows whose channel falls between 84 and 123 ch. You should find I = 28.3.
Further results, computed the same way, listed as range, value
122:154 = 28.9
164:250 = 28.4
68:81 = 26.8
